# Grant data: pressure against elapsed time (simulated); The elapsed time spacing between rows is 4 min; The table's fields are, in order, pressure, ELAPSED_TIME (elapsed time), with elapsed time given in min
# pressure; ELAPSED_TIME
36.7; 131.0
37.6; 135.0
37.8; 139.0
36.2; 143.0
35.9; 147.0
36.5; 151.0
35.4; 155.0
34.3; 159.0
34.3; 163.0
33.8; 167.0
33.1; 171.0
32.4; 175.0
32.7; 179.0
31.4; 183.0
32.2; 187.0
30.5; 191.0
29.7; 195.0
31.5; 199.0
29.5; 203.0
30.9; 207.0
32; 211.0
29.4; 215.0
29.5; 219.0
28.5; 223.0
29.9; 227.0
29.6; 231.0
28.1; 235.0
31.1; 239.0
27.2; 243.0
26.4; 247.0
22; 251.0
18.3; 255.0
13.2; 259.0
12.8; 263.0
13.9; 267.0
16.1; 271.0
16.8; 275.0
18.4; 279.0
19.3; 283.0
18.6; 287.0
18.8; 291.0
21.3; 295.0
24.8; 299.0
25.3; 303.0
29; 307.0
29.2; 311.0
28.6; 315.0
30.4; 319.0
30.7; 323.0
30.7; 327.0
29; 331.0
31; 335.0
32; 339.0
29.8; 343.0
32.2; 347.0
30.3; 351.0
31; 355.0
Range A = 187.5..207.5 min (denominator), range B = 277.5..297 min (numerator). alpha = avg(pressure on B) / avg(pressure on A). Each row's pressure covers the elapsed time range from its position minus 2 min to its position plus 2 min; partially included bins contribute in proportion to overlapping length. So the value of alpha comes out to 0.63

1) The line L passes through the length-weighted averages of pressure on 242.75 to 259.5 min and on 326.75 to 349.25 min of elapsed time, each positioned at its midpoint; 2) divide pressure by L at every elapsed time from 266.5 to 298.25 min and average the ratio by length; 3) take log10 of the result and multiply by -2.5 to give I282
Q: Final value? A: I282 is 0.33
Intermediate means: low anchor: 21.6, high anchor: 30.8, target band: 18.4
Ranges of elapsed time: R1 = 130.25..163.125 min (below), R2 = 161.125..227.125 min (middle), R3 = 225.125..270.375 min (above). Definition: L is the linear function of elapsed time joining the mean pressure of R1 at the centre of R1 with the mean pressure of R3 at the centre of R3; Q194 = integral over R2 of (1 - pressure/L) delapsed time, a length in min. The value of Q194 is -3.4 min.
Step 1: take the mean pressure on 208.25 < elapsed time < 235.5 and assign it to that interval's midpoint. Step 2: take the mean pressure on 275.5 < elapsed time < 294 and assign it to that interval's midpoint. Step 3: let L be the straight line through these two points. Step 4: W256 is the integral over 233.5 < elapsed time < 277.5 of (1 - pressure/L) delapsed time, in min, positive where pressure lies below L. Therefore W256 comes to 6.9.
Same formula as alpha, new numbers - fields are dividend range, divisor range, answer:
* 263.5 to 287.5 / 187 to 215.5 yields 0.55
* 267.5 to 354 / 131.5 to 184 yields 0.74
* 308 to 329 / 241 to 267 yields 1.53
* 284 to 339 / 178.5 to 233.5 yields 0.88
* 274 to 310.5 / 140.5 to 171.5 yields 0.62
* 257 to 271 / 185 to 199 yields 0.44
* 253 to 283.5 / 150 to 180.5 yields 0.47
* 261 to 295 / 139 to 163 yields 0.48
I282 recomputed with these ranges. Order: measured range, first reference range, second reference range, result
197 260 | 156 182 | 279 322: 0.073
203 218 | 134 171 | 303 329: 0.098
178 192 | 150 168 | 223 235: 0.035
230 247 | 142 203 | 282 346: 0.060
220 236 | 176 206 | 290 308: -0.019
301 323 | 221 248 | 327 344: 0.052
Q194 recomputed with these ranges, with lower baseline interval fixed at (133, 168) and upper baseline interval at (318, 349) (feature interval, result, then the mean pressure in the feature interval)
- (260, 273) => 7.3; 14.2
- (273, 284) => 4.8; 18.1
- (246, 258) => 4.3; 21.1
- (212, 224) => 1.6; 29.4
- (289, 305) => 4.6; 22.6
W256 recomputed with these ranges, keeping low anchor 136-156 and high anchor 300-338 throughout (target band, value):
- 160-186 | 1.8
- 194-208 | 1.5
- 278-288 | 3.9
